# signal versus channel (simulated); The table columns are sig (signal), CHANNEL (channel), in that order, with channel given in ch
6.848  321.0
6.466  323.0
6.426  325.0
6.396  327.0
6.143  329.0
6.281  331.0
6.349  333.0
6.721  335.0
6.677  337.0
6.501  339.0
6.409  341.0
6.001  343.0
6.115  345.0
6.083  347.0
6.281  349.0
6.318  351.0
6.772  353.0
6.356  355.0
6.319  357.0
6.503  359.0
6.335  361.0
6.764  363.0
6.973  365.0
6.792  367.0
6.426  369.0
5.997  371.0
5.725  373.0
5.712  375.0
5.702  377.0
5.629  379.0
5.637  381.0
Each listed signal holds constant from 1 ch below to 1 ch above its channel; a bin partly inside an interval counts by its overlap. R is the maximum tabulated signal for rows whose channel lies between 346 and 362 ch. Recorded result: 6.772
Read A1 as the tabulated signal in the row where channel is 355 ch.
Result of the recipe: 6.356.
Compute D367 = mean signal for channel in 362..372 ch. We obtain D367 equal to 6.59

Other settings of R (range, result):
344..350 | 6.281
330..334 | 6.349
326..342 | 6.721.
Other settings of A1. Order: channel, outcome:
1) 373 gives 5.725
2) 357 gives 6.319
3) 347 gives 6.083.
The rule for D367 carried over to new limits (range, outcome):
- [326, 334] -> 6.29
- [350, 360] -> 6.45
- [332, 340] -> 6.56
